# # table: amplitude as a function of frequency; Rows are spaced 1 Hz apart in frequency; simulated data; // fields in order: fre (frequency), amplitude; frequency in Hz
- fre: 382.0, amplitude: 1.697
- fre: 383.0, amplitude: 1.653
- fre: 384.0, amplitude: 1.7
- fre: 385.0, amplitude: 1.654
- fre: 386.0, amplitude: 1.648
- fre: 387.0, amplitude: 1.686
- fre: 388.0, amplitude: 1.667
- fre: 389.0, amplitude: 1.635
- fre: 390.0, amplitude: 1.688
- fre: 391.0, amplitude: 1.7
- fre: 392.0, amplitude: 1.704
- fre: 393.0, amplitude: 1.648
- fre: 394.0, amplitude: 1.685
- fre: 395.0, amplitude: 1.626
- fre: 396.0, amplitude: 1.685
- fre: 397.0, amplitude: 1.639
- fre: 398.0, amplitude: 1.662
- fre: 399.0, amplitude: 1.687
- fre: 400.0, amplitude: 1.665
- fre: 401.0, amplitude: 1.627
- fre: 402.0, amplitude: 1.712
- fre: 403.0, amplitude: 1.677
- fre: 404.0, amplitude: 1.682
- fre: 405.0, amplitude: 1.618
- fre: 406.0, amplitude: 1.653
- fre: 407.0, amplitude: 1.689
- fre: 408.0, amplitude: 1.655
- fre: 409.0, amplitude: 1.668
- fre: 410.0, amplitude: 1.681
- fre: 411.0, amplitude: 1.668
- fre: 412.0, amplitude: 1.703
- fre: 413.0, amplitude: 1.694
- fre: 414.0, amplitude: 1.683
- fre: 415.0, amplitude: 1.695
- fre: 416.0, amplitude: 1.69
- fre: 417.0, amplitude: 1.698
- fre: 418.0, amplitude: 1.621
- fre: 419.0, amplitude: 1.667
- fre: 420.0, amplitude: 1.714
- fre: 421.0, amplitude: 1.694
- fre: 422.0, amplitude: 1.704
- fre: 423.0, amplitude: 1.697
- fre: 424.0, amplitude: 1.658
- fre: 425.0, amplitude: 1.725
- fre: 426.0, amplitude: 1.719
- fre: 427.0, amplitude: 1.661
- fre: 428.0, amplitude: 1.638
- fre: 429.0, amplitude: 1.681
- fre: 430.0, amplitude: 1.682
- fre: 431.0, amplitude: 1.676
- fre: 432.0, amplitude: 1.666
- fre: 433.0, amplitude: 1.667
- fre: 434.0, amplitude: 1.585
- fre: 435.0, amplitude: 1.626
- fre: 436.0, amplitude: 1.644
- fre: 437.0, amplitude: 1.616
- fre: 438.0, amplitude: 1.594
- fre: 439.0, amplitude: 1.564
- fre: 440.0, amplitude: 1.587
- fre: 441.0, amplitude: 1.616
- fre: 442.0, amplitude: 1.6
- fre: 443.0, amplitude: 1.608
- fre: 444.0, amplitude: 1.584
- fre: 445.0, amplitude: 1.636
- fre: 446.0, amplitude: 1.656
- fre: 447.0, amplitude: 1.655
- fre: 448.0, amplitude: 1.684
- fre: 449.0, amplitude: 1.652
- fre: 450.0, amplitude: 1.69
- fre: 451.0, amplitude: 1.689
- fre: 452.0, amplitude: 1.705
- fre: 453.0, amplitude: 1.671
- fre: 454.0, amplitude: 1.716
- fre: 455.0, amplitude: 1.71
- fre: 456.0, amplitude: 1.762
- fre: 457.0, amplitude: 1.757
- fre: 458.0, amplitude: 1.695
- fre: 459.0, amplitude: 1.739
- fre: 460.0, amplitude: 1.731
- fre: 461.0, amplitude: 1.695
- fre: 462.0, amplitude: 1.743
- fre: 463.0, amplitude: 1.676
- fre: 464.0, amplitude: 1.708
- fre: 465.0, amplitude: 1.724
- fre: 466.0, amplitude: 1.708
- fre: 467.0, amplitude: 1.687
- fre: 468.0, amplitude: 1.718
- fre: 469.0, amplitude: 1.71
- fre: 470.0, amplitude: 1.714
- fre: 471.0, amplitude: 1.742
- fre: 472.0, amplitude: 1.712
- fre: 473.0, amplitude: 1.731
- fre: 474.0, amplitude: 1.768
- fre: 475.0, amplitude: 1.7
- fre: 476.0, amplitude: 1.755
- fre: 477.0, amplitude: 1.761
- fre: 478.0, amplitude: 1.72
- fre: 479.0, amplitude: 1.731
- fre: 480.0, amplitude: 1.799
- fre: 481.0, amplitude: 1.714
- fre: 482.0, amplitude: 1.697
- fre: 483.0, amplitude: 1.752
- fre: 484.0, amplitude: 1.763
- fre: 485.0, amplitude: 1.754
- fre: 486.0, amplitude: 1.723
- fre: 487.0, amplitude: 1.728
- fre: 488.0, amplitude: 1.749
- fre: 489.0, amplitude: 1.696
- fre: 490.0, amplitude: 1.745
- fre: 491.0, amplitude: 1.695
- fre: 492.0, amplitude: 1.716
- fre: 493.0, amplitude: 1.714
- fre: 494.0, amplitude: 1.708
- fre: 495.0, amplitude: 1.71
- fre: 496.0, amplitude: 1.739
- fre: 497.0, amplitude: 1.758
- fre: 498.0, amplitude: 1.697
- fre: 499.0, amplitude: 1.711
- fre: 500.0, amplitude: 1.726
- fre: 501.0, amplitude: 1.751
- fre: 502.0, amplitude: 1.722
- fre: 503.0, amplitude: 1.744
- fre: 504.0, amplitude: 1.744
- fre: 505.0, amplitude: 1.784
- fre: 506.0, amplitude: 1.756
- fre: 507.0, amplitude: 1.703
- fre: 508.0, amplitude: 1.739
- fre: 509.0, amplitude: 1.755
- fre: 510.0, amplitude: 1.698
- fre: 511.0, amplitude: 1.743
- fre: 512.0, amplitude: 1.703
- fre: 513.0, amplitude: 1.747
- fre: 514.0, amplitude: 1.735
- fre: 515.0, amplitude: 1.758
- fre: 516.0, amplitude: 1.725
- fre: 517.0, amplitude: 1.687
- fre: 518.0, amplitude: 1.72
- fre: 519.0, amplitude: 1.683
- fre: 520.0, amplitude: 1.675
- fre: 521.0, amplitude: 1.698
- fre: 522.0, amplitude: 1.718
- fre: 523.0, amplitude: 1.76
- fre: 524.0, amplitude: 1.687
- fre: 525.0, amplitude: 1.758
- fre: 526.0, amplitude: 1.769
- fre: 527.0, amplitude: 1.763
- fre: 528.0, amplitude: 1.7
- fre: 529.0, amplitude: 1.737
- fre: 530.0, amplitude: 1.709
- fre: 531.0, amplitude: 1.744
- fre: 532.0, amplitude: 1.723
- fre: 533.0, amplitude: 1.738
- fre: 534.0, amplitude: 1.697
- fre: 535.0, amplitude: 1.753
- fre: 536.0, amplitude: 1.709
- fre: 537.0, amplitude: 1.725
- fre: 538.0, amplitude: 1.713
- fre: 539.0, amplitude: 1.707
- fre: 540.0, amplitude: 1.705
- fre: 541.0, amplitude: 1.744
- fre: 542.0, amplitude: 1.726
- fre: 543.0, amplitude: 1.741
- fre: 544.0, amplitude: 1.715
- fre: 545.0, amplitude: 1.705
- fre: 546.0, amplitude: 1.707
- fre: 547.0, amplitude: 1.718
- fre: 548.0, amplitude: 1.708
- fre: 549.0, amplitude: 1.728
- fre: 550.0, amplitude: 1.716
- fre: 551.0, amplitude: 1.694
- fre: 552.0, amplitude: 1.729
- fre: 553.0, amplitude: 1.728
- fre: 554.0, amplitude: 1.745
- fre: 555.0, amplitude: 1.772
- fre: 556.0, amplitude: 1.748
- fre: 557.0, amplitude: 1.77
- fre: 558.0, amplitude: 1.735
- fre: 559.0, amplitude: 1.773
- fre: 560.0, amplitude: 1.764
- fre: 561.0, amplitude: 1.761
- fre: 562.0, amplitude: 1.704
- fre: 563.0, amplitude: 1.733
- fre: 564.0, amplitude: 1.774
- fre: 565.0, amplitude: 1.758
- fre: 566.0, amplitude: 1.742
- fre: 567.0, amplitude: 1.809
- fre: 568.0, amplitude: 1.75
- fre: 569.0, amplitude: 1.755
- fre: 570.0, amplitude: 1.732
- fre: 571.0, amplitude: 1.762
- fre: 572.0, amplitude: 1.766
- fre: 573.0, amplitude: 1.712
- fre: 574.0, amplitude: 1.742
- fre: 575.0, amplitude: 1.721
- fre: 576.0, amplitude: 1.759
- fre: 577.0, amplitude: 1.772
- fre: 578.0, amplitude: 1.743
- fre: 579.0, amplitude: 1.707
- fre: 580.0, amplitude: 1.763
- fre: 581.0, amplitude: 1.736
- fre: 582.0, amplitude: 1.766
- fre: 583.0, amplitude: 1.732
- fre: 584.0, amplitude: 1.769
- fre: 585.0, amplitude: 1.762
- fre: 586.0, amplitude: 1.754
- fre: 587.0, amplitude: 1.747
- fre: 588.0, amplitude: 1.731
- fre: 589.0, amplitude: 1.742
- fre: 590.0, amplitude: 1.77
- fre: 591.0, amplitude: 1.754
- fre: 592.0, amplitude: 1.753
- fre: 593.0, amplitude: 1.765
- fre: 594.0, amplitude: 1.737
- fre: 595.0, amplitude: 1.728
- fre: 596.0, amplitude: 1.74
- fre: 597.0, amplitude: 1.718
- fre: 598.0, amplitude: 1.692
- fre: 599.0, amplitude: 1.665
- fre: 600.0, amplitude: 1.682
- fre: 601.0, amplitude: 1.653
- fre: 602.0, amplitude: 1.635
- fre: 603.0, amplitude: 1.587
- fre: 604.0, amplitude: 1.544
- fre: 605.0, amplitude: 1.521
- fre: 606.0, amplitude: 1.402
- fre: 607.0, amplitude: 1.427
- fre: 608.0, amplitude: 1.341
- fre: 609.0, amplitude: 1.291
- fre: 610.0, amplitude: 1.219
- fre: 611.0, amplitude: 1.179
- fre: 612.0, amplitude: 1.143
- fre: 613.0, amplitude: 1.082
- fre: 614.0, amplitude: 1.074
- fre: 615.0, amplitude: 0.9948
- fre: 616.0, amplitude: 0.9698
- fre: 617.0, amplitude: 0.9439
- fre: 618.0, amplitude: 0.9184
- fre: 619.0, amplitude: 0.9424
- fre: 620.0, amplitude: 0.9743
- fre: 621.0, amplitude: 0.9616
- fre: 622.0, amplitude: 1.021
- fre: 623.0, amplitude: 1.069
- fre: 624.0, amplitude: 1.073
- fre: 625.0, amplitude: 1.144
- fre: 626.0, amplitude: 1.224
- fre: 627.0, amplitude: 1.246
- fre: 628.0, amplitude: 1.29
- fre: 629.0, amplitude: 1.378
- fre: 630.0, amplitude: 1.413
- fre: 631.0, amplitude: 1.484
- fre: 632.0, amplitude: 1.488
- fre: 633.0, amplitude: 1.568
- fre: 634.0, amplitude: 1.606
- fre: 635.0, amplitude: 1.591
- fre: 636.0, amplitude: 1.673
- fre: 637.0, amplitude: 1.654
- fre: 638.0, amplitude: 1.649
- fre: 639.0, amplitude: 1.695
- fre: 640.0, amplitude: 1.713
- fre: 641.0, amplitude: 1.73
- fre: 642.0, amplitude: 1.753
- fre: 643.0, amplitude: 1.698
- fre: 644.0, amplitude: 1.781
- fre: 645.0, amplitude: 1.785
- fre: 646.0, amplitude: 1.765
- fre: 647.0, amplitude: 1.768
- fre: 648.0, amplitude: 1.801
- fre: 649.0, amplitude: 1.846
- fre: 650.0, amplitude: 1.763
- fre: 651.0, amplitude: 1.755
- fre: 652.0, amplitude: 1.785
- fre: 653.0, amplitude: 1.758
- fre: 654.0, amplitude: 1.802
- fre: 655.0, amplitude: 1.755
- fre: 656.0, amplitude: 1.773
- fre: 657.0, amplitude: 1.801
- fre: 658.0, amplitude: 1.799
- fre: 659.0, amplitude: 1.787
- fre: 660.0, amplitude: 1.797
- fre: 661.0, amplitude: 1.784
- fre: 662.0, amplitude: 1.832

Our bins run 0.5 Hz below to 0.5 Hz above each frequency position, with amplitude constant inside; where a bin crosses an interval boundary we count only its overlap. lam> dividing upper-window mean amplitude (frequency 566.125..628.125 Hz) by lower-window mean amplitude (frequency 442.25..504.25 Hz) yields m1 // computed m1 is 0.88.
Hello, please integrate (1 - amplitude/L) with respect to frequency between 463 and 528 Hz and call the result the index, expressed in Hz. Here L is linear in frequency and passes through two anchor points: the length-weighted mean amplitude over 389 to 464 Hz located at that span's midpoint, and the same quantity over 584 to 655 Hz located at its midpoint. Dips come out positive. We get -4.6 Hz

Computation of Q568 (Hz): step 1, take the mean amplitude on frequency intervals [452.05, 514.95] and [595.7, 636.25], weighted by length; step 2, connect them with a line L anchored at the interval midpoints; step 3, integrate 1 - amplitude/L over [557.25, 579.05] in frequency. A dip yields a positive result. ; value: -4.1 Hz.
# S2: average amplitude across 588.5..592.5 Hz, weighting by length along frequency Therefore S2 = 1.75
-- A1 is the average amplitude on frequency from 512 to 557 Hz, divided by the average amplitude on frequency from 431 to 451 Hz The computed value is 1.1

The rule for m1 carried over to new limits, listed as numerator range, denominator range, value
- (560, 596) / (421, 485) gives 1.04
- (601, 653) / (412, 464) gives 0.85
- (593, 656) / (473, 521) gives 0.85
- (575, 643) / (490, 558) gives 0.86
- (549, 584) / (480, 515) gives 1.01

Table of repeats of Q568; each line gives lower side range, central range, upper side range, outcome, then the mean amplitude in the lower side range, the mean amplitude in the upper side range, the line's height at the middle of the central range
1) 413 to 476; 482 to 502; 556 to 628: -1.1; 1.68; 1.54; 1.64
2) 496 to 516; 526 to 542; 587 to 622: -0.8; 1.74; 1.42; 1.65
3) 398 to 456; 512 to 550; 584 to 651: -3.7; 1.66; 1.49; 1.57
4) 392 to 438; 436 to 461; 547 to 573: 0.3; 1.67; 1.75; 1.69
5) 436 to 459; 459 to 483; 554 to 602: -0.7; 1.66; 1.74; 1.67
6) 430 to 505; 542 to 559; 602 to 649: -2.1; 1.7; 1.39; 1.54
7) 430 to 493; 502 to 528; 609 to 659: -1.8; 1.69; 1.46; 1.62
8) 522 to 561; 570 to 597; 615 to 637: -4.7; 1.73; 1.24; 1.49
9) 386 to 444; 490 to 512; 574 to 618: -1.6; 1.66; 1.56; 1.61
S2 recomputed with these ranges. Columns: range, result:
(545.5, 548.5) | 1.71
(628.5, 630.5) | 1.4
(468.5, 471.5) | 1.72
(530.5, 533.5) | 1.74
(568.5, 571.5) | 1.75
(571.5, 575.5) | 1.74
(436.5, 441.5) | 1.6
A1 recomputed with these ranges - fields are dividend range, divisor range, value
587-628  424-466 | 0.83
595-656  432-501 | 0.86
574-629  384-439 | 0.88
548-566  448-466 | 1.02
